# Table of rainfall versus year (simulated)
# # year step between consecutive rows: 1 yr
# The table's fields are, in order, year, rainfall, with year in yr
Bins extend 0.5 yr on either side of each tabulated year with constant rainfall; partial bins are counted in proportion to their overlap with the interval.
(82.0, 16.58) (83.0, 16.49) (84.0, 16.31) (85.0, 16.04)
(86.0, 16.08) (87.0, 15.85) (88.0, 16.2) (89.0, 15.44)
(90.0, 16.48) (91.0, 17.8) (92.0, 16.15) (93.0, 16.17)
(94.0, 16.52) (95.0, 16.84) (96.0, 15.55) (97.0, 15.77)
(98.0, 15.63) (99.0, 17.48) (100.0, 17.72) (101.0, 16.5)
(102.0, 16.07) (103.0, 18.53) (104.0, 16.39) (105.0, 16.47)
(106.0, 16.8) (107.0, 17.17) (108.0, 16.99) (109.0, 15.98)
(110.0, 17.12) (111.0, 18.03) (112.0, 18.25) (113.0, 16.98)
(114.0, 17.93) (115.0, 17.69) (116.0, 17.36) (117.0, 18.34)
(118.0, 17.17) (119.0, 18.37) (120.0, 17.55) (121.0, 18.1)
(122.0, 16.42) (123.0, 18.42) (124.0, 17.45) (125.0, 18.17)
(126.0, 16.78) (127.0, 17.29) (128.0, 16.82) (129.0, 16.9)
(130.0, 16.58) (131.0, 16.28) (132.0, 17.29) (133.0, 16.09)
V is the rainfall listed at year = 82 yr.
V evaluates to 16.58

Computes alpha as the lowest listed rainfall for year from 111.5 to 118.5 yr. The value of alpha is 16.98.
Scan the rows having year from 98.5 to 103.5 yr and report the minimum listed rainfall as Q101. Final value 16.07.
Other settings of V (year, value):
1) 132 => 17.29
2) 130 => 16.58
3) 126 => 16.78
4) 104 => 16.39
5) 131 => 16.28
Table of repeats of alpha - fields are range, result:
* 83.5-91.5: 15.44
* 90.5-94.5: 16.15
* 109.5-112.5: 17.12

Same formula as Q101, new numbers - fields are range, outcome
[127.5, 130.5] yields 16.58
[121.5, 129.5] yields 16.42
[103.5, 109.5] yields 15.98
